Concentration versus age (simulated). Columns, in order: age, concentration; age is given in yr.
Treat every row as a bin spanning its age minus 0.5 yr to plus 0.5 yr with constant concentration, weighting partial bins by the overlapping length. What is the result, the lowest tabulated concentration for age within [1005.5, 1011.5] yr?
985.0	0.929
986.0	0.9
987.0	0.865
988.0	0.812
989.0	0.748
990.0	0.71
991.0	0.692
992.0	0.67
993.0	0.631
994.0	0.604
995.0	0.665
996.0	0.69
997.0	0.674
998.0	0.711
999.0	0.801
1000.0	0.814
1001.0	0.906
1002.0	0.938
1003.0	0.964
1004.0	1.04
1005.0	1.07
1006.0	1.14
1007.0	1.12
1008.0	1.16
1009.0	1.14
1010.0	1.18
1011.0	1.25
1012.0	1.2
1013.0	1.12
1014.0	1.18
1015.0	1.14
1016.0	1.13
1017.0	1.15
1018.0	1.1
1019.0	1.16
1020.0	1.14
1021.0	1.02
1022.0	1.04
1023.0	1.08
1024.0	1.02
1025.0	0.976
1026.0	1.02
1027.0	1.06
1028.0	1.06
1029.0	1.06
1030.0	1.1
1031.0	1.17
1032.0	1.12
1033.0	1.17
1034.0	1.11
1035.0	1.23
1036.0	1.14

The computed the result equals 1.12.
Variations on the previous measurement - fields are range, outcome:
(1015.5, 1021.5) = 1.02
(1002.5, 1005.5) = 0.964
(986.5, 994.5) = 0.604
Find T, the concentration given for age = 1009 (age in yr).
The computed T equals 1.14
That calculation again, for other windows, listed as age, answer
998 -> 0.711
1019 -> 1.16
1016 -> 1.13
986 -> 0.9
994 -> 0.604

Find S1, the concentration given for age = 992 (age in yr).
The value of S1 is 0.67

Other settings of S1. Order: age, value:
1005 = 1.07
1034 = 1.11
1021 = 1.02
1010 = 1.18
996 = 0.69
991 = 0.692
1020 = 1.14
